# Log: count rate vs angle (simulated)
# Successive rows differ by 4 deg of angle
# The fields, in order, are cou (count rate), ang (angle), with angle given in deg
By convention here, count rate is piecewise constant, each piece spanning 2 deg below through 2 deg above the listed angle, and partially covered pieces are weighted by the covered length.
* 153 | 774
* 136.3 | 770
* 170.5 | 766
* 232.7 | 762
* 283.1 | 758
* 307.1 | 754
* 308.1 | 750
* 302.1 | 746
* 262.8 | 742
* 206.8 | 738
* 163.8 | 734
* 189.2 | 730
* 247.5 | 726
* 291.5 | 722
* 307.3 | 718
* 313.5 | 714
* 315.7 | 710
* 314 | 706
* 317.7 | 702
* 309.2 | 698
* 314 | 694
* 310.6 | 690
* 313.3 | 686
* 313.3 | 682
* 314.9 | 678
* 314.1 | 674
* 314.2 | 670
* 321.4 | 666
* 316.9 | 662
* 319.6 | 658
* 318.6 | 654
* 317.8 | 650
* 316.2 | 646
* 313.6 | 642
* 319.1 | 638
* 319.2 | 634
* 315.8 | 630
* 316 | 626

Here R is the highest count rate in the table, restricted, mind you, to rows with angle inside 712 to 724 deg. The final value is 313.5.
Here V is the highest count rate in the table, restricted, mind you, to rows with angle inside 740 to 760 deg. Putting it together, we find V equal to 308.1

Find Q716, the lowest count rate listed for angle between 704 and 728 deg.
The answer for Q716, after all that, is 247.5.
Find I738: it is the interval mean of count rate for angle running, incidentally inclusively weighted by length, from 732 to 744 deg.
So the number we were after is 211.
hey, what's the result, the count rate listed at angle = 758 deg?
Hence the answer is 283.1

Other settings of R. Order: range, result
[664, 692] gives 321.4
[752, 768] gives 307.1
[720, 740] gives 291.5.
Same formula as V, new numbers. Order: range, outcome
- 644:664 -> 319.6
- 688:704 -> 317.7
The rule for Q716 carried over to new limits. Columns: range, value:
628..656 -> 313.6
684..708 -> 309.2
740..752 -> 262.8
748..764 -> 232.7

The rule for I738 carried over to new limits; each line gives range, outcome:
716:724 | 299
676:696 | 313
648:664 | 318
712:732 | 270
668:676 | 314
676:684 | 314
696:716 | 314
